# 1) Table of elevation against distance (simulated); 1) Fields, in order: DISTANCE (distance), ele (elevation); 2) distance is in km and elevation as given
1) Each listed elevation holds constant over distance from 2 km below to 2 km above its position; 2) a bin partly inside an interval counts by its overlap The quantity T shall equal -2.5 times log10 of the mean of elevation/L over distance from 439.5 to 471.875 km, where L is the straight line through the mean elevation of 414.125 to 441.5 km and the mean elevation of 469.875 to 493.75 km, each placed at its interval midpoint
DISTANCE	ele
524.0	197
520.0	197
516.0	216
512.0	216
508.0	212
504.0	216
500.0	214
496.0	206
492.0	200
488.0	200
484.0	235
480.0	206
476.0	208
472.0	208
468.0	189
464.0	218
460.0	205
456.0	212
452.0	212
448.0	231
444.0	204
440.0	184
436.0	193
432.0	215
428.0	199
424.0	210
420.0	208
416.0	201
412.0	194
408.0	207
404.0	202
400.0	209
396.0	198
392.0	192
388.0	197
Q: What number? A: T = -0.01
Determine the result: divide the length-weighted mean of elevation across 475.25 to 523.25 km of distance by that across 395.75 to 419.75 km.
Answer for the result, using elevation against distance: 1.0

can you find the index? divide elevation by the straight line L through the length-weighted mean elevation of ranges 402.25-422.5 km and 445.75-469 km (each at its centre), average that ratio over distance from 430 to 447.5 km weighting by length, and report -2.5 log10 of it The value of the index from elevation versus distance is 0.03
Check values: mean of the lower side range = 203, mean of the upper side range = 212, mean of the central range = 202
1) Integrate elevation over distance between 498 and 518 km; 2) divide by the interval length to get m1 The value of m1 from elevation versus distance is 215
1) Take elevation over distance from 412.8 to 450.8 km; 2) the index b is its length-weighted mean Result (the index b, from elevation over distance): 205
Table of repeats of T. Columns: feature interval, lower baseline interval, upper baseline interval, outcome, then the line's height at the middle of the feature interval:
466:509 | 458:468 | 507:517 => 0.01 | 211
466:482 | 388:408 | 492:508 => 0.03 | 208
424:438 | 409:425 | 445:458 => 0.03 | 209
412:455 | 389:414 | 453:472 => -0.01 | 204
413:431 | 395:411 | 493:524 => 0.00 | 205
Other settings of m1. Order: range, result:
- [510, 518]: 216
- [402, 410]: 204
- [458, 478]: 206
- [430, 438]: 204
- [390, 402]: 200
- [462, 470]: 204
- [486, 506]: 207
